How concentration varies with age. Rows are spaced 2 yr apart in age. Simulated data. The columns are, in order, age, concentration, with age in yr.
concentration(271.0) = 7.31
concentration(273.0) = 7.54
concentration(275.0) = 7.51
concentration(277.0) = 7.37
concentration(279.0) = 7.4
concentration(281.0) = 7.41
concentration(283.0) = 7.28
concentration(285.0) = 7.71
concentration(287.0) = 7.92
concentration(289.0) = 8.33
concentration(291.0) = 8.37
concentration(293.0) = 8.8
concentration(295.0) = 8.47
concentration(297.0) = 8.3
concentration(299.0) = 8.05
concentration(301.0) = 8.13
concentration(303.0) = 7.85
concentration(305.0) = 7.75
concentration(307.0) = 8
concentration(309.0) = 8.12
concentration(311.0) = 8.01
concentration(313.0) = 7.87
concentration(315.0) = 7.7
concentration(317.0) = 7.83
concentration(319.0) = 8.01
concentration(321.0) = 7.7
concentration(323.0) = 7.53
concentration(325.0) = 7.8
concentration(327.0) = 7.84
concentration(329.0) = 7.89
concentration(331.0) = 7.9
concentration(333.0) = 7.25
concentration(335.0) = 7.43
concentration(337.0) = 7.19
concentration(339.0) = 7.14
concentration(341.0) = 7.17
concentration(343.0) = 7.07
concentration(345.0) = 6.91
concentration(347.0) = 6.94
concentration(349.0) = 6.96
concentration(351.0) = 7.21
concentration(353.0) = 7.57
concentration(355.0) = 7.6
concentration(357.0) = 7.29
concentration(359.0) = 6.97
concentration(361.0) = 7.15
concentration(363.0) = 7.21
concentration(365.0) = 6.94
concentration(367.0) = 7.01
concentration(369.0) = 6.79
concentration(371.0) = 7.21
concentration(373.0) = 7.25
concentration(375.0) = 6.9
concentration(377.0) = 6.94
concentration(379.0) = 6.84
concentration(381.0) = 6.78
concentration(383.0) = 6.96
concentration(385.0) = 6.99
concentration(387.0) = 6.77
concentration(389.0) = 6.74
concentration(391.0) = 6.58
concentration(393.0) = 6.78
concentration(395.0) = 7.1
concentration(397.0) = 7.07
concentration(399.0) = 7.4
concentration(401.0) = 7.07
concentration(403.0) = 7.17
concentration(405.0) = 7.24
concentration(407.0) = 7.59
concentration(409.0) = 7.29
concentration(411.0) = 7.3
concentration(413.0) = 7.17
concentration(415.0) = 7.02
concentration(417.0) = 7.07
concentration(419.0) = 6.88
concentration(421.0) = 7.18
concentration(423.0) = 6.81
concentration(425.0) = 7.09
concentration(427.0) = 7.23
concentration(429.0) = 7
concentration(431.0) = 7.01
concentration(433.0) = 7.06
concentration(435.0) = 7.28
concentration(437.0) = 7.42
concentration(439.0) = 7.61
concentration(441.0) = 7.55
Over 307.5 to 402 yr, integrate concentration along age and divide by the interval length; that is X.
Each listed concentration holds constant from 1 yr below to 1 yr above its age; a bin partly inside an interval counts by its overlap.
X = 7.27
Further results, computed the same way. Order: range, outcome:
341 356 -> 7.18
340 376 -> 7.12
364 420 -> 7.03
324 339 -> 7.58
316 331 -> 7.81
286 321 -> 8.08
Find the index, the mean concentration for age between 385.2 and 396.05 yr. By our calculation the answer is 6.81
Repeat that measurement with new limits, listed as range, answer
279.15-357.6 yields 7.7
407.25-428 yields 7.12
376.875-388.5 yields 6.87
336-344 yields 7.14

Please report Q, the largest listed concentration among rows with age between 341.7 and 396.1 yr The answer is 7.6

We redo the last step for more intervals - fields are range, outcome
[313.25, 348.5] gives 8.01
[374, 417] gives 7.59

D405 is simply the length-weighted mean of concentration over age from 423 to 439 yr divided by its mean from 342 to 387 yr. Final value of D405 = 1.01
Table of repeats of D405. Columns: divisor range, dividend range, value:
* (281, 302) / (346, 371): 0.88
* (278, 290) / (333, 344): 0.94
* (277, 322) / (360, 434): 0.89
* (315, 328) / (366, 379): 0.90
